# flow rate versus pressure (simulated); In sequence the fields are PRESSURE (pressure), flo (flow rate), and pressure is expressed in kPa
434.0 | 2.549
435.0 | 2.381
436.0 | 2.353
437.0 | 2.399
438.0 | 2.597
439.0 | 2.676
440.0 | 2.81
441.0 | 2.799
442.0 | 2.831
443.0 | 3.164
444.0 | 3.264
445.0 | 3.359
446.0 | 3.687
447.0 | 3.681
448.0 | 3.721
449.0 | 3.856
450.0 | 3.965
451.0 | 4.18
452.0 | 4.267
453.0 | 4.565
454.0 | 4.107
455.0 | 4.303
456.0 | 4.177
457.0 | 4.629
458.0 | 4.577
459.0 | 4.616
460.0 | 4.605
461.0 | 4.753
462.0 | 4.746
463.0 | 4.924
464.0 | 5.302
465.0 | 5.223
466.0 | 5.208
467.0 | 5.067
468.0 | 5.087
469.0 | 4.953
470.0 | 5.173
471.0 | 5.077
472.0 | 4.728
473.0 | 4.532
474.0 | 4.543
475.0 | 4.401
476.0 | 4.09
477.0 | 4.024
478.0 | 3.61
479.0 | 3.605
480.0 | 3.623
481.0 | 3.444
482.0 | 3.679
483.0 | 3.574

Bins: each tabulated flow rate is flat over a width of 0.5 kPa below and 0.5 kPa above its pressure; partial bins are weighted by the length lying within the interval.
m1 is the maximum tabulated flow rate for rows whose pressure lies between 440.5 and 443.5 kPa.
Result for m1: 3.164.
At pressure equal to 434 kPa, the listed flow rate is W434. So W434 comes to 2.549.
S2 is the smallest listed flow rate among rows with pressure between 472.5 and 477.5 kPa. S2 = 4.024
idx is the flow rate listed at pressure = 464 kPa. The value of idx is 5.302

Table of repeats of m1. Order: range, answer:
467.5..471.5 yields 5.173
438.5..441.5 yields 2.81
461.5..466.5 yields 5.302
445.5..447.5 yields 3.687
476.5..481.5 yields 4.024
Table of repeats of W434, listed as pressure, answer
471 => 5.077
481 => 3.444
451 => 4.18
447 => 3.681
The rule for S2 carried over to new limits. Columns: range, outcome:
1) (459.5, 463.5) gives 4.605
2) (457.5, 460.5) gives 4.577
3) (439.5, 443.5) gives 2.799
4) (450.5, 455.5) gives 4.107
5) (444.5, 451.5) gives 3.359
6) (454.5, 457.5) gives 4.177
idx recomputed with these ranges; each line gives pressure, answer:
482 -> 3.679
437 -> 2.399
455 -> 4.303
